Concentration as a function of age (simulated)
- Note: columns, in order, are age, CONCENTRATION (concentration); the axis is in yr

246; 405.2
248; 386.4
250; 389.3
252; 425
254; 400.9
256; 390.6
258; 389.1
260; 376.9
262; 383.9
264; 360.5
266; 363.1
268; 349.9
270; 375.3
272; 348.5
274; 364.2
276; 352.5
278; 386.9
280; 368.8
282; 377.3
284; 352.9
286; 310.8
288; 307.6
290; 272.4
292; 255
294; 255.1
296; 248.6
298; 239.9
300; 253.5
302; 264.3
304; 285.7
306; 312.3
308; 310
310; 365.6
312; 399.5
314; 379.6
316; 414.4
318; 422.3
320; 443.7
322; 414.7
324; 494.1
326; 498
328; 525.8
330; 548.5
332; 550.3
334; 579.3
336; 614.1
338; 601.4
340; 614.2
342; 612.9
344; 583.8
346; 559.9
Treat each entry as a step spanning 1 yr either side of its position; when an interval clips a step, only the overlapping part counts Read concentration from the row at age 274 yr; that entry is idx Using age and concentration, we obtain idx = 364.2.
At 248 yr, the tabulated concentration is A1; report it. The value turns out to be 386.4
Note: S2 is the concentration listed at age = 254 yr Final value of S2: 400.9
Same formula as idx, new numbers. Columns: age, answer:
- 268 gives 349.9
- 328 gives 525.8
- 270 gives 375.3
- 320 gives 443.7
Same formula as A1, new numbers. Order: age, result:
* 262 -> 383.9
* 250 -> 389.3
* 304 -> 285.7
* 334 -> 579.3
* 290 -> 272.4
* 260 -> 376.9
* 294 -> 255.1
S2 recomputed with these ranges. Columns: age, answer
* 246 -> 405.2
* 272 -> 348.5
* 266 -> 363.1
